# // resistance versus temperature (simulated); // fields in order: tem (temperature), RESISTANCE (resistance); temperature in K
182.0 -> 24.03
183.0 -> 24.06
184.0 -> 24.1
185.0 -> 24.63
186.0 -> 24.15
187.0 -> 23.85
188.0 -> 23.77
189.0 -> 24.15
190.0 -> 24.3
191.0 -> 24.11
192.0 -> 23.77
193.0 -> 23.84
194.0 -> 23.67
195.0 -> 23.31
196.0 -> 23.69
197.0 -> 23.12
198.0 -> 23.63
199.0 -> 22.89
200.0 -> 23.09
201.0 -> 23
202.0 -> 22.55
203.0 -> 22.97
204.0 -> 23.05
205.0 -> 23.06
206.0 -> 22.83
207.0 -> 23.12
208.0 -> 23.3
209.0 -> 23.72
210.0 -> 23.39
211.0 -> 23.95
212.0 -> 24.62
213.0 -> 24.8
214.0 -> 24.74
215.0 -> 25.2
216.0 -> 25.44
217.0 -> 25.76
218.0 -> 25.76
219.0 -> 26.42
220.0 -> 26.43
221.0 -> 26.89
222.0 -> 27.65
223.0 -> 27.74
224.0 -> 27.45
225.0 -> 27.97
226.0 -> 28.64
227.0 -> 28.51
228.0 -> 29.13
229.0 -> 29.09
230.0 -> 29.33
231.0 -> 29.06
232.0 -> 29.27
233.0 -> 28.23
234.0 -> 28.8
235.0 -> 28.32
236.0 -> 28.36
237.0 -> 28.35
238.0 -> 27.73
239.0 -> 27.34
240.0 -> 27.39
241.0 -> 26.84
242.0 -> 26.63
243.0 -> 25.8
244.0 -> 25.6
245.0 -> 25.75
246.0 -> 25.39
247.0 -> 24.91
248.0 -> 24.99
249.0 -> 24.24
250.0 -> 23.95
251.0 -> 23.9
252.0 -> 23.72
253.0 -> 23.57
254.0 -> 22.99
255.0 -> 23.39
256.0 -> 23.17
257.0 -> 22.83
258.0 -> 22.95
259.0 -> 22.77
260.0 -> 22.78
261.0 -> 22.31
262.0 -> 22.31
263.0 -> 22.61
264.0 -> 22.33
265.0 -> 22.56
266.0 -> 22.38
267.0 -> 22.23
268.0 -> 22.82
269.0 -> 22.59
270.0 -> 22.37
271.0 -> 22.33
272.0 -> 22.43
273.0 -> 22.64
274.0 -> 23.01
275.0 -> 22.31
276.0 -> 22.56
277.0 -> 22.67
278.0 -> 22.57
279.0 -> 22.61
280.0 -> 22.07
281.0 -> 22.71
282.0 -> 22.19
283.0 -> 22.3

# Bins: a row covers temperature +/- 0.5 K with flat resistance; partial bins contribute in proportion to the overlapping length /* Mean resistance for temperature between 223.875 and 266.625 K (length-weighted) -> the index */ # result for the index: 25.6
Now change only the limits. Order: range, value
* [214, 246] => 27.4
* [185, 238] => 25.4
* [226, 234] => 28.9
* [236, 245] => 27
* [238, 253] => 25.5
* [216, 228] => 27.2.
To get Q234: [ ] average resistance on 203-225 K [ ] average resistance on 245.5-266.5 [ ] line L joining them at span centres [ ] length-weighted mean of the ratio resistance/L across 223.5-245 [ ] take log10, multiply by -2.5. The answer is -0.155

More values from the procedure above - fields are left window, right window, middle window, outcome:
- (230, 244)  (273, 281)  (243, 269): 0.082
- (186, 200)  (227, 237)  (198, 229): 0.052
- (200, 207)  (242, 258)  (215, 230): -0.164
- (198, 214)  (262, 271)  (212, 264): -0.133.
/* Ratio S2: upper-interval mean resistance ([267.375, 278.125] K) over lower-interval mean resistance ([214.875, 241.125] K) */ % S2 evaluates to 0.81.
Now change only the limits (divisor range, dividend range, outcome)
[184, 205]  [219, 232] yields 1.19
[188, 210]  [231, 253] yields 1.13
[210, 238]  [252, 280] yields 0.83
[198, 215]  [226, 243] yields 1.20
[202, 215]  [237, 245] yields 1.13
